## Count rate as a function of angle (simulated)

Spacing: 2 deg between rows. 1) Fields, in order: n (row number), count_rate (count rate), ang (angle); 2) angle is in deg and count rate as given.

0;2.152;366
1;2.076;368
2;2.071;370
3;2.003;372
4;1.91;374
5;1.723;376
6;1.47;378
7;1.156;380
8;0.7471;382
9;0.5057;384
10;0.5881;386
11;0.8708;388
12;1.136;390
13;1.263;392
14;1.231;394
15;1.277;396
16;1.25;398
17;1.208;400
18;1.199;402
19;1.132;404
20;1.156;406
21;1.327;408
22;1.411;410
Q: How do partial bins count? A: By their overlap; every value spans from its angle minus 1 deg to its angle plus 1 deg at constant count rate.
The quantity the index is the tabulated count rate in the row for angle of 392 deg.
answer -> 1.263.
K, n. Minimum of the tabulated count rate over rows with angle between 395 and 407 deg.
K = 1.132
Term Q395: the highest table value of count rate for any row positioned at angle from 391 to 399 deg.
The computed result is 1.277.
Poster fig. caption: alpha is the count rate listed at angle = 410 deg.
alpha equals 1.411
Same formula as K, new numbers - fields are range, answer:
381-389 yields 0.5057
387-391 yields 0.8708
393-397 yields 1.231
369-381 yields 1.156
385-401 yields 0.5881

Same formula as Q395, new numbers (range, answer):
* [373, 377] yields 1.91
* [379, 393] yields 1.263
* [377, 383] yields 1.47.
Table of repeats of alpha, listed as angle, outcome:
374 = 1.91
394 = 1.231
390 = 1.136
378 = 1.47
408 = 1.327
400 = 1.208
